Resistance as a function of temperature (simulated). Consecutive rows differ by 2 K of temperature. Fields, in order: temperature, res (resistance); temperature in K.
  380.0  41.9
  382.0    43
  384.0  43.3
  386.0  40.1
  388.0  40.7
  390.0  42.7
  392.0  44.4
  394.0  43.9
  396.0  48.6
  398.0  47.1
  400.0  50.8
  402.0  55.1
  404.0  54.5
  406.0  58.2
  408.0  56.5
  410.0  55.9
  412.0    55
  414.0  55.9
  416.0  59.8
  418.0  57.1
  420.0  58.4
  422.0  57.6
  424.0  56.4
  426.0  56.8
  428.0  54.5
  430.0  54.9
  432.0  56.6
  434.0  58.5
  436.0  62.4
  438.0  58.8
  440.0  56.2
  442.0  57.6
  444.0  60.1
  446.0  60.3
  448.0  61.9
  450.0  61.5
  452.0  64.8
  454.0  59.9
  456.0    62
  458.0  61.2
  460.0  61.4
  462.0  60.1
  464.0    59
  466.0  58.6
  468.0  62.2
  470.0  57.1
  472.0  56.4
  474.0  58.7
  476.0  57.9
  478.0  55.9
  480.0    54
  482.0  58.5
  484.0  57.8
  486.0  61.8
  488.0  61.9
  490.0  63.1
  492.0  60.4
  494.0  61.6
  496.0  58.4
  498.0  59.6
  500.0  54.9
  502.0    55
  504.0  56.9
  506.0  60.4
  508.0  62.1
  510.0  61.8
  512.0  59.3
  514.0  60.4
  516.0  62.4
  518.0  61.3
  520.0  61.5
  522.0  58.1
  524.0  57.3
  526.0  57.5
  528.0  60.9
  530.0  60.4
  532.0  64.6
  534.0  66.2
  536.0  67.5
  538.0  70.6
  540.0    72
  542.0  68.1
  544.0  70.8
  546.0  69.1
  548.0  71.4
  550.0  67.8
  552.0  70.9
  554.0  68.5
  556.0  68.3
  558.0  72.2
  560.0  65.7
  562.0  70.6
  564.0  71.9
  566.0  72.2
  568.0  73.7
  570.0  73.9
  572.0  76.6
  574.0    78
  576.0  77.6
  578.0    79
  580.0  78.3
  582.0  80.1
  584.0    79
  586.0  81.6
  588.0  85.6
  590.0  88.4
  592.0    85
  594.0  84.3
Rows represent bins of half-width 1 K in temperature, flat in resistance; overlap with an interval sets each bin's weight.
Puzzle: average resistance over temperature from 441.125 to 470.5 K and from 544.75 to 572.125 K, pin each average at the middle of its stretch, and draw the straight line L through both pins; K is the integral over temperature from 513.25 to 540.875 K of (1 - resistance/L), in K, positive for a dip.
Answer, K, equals 1.9 K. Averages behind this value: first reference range 60.6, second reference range 70.7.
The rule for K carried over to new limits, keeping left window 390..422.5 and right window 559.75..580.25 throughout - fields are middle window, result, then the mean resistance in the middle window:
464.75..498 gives 2.1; 59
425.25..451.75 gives -0.5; 58.7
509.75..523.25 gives 1.4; 60.6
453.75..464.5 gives -0.1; 60.7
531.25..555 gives 0.7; 69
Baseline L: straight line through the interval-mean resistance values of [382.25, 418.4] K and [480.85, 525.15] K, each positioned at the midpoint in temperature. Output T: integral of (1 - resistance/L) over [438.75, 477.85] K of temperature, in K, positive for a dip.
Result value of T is -2.9 K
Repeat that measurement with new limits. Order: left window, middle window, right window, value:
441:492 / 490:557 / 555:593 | 5.5 K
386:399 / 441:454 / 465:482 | -1.8 K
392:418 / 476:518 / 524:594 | 3.5 K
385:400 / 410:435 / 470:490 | -3.9 K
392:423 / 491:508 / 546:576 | 1.6 K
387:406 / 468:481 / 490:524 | -0.2 K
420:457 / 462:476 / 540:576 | 0.8 K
